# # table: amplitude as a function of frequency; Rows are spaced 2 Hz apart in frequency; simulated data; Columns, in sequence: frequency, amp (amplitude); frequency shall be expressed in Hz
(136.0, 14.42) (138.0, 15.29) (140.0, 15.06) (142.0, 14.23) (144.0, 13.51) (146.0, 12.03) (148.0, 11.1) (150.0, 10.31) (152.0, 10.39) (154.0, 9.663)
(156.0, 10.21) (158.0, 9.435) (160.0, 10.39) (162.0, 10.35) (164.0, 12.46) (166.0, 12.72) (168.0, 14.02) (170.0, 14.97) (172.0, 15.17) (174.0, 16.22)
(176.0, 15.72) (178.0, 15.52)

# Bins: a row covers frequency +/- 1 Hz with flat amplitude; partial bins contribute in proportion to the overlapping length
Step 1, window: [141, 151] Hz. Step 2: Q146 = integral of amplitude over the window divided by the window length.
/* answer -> 12.2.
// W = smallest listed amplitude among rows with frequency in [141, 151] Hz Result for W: 10.31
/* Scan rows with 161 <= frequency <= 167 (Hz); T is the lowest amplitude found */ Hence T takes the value 10.35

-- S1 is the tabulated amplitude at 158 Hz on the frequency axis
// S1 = 9.435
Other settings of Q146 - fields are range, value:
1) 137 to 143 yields 14.9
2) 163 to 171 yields 13.5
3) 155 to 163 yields 10.1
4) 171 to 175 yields 15.7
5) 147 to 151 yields 10.7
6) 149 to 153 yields 10.4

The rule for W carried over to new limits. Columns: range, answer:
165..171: 12.72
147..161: 9.435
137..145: 13.51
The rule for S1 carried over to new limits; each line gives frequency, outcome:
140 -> 15.06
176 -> 15.72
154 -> 9.663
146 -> 12.03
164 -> 12.46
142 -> 14.23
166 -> 12.72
